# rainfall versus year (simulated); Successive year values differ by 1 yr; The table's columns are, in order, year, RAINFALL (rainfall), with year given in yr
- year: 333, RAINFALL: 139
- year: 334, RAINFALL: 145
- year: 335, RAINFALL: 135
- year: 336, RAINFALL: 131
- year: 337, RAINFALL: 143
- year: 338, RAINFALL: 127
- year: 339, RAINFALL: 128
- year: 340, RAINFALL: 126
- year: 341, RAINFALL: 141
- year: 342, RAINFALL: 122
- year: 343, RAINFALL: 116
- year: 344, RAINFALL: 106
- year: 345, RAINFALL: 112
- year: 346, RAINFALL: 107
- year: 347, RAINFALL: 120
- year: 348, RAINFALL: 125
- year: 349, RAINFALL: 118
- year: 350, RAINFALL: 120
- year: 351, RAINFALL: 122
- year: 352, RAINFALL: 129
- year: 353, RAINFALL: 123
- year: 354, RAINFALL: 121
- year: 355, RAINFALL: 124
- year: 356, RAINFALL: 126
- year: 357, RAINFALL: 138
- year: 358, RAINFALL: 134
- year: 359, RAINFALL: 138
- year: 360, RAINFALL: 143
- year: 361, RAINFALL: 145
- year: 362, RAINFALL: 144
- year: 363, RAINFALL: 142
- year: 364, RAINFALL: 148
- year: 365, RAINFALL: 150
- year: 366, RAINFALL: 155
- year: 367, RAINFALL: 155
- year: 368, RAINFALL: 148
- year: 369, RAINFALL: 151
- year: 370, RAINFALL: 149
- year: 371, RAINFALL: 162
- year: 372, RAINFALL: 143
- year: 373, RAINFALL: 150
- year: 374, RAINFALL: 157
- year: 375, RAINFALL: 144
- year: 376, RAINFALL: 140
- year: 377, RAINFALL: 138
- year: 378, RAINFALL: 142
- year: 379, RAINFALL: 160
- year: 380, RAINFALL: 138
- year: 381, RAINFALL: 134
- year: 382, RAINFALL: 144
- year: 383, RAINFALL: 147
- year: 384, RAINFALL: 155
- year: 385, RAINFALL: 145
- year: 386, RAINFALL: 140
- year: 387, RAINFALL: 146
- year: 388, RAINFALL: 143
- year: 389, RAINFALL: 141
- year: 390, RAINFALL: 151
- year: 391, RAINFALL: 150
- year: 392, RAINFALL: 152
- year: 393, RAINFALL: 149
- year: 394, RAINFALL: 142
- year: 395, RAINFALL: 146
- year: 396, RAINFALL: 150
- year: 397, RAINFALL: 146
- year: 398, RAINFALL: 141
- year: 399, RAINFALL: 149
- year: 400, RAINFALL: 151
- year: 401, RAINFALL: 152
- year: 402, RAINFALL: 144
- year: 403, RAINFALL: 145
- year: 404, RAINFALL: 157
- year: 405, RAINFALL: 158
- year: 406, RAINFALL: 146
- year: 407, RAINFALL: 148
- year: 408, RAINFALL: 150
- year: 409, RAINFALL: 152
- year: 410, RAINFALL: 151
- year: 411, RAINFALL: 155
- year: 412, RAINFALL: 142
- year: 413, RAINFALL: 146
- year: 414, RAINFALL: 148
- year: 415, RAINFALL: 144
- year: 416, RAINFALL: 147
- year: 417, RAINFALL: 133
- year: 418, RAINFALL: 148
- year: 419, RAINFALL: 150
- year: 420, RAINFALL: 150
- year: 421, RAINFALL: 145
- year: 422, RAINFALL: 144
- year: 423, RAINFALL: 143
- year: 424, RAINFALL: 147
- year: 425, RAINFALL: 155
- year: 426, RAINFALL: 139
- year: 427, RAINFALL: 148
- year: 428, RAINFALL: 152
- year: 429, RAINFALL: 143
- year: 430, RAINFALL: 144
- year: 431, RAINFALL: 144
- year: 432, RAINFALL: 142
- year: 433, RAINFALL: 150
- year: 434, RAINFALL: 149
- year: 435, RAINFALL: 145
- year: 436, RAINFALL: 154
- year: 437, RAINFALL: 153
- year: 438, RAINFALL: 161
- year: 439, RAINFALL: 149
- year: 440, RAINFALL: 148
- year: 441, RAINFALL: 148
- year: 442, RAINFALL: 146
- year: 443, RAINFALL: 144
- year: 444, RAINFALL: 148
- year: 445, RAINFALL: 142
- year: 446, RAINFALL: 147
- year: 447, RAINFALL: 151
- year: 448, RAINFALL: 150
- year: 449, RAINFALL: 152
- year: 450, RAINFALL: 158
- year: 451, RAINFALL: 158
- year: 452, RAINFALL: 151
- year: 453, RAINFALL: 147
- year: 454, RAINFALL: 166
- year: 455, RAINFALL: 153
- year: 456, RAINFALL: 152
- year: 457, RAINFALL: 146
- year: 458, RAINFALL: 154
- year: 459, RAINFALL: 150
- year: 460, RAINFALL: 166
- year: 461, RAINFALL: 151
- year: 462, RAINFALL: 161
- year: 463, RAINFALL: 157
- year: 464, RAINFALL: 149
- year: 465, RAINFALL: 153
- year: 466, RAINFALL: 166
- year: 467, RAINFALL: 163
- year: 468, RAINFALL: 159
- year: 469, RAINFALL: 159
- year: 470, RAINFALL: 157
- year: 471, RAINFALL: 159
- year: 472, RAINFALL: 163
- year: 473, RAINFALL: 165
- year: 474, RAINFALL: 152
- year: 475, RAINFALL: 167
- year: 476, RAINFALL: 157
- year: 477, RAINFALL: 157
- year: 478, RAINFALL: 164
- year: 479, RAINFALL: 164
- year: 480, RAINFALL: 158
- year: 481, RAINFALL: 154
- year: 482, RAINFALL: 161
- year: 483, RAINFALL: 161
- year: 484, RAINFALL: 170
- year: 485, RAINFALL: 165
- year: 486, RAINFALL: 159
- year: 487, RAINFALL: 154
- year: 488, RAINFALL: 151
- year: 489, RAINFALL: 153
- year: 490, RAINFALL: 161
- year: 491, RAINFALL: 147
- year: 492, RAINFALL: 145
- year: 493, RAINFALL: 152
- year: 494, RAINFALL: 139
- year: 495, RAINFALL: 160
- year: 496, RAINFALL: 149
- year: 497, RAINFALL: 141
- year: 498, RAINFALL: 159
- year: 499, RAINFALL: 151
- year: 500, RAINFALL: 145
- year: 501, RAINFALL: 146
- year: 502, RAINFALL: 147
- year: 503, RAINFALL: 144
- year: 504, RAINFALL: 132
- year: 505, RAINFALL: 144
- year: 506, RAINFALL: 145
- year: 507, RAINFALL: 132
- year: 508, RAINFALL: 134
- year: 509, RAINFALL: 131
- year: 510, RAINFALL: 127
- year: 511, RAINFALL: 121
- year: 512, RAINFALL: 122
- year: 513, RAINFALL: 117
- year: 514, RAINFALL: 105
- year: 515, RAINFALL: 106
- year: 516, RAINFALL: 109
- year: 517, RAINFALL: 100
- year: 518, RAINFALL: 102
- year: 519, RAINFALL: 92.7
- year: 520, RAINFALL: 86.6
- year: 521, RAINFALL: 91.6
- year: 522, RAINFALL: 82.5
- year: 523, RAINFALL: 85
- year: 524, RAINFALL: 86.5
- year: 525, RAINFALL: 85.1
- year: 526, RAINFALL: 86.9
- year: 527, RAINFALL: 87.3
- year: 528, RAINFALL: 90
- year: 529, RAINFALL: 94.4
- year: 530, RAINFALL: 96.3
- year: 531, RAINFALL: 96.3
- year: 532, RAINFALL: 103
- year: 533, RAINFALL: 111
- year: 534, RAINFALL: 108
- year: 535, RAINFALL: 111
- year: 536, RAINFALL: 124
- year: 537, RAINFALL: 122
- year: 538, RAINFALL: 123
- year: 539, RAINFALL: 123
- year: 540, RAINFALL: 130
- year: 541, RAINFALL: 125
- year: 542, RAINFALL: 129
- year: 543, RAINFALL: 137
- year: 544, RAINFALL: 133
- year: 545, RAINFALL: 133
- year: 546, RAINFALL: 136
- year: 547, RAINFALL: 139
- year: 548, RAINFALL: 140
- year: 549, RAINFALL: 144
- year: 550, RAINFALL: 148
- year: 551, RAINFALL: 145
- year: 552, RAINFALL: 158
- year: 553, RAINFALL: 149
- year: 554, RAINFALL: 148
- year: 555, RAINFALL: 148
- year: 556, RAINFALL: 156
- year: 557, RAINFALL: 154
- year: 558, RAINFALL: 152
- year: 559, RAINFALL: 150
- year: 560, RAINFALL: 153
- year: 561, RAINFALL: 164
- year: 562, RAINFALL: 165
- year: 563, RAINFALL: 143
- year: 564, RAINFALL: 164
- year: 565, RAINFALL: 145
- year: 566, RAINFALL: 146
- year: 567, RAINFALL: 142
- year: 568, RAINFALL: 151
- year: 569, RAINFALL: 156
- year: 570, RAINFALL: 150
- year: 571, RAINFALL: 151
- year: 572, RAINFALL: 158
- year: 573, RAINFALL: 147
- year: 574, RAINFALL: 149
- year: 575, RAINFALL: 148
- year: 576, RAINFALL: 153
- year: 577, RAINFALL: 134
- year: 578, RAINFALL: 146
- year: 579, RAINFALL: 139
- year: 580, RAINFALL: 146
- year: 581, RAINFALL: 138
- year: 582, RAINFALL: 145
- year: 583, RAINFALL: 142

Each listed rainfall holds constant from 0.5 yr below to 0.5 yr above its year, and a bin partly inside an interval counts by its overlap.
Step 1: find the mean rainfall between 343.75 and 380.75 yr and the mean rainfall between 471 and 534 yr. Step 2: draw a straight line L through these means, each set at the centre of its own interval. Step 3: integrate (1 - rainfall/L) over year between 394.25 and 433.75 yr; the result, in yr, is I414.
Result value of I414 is -3.6 yr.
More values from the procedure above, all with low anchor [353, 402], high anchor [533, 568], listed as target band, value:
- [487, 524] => 3.3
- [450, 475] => -2.5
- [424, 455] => -1.4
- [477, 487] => -1.3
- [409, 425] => -0.3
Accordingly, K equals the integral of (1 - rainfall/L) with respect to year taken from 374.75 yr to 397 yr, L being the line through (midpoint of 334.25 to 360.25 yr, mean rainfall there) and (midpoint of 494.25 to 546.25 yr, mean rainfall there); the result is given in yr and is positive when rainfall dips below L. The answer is -3.8 yr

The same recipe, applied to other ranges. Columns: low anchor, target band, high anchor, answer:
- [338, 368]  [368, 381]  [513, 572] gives -1.73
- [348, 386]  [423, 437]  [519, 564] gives -1.26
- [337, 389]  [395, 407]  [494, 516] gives -1.08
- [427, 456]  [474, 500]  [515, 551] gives -4.94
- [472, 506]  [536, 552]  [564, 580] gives 1.68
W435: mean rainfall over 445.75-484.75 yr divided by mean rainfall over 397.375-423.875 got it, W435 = 1.07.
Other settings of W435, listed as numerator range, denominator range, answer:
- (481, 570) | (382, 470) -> 0.89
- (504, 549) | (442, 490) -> 0.73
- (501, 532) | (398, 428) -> 0.74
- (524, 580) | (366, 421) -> 0.91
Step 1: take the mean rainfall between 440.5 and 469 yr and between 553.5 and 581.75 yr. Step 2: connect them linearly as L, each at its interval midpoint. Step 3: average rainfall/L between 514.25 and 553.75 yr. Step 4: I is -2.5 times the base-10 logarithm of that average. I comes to 0.30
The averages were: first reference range 153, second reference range 150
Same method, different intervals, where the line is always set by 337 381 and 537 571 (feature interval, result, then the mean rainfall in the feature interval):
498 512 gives 0.029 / 139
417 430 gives -0.059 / 146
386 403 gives -0.073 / 147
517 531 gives 0.500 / 90.4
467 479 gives -0.140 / 160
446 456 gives -0.102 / 154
